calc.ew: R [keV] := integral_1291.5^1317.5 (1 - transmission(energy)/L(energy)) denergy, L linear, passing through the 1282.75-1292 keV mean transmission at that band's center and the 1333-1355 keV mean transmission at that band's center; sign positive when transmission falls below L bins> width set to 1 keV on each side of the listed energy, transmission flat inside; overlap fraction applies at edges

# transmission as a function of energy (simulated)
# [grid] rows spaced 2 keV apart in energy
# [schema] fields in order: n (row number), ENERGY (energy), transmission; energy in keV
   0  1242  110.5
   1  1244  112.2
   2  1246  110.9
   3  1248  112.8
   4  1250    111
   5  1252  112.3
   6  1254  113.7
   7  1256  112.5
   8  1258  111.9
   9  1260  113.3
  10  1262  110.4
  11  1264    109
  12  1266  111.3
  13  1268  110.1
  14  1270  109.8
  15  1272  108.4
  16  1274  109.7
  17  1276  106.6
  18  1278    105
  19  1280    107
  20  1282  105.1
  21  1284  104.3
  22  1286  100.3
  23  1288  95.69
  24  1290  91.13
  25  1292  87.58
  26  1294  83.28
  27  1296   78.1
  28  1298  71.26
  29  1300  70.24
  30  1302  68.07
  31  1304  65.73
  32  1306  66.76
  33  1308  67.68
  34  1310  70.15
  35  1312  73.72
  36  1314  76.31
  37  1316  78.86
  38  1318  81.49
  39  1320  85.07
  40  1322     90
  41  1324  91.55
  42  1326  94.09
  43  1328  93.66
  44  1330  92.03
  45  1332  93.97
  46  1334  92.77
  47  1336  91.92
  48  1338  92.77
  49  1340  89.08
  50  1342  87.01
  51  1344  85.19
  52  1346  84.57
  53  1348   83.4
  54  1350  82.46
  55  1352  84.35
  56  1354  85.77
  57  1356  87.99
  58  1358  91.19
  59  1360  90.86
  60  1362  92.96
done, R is 5.66 keV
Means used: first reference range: 96.9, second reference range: 87.2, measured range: 73.6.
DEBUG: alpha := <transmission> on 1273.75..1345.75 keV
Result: 87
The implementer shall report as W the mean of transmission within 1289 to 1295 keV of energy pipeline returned 87.3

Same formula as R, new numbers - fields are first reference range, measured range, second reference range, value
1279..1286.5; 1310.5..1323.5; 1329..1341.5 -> 2.1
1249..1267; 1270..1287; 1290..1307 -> -2.4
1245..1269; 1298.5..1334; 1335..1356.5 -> 5.4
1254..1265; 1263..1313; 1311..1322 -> 2.9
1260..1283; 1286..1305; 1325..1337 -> 4.2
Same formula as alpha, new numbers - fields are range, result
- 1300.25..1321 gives 73.3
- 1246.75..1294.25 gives 106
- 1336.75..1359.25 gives 86.8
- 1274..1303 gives 91.6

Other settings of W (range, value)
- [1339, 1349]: 85.8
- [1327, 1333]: 93.2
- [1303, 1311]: 67.6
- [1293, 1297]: 80.7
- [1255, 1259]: 112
